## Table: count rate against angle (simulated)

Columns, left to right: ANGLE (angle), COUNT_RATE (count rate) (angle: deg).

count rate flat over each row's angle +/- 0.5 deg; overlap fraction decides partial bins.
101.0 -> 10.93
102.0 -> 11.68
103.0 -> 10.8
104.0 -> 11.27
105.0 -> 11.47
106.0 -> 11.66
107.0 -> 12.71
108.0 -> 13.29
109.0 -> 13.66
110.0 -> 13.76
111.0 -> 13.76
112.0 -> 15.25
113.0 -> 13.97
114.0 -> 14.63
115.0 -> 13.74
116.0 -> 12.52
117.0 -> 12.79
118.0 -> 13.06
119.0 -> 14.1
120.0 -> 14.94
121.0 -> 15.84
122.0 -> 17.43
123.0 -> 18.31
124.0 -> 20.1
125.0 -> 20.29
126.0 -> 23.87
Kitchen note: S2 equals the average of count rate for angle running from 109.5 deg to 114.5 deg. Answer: 14.3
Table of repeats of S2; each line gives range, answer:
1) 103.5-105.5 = 11.4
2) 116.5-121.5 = 14.1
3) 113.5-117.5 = 13.4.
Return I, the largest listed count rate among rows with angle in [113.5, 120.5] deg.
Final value 14.94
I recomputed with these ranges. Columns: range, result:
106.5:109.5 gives 13.66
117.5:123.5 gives 18.31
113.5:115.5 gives 14.63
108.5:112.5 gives 15.25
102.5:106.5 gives 11.66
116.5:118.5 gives 13.06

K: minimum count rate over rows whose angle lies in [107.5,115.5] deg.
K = 13.29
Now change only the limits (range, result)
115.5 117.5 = 12.52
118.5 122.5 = 14.1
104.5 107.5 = 11.47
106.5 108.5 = 12.71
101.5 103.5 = 10.8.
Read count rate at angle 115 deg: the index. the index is 13.74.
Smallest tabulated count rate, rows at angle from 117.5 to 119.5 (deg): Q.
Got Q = 13.06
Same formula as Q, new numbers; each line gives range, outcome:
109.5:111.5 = 13.76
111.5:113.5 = 13.97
